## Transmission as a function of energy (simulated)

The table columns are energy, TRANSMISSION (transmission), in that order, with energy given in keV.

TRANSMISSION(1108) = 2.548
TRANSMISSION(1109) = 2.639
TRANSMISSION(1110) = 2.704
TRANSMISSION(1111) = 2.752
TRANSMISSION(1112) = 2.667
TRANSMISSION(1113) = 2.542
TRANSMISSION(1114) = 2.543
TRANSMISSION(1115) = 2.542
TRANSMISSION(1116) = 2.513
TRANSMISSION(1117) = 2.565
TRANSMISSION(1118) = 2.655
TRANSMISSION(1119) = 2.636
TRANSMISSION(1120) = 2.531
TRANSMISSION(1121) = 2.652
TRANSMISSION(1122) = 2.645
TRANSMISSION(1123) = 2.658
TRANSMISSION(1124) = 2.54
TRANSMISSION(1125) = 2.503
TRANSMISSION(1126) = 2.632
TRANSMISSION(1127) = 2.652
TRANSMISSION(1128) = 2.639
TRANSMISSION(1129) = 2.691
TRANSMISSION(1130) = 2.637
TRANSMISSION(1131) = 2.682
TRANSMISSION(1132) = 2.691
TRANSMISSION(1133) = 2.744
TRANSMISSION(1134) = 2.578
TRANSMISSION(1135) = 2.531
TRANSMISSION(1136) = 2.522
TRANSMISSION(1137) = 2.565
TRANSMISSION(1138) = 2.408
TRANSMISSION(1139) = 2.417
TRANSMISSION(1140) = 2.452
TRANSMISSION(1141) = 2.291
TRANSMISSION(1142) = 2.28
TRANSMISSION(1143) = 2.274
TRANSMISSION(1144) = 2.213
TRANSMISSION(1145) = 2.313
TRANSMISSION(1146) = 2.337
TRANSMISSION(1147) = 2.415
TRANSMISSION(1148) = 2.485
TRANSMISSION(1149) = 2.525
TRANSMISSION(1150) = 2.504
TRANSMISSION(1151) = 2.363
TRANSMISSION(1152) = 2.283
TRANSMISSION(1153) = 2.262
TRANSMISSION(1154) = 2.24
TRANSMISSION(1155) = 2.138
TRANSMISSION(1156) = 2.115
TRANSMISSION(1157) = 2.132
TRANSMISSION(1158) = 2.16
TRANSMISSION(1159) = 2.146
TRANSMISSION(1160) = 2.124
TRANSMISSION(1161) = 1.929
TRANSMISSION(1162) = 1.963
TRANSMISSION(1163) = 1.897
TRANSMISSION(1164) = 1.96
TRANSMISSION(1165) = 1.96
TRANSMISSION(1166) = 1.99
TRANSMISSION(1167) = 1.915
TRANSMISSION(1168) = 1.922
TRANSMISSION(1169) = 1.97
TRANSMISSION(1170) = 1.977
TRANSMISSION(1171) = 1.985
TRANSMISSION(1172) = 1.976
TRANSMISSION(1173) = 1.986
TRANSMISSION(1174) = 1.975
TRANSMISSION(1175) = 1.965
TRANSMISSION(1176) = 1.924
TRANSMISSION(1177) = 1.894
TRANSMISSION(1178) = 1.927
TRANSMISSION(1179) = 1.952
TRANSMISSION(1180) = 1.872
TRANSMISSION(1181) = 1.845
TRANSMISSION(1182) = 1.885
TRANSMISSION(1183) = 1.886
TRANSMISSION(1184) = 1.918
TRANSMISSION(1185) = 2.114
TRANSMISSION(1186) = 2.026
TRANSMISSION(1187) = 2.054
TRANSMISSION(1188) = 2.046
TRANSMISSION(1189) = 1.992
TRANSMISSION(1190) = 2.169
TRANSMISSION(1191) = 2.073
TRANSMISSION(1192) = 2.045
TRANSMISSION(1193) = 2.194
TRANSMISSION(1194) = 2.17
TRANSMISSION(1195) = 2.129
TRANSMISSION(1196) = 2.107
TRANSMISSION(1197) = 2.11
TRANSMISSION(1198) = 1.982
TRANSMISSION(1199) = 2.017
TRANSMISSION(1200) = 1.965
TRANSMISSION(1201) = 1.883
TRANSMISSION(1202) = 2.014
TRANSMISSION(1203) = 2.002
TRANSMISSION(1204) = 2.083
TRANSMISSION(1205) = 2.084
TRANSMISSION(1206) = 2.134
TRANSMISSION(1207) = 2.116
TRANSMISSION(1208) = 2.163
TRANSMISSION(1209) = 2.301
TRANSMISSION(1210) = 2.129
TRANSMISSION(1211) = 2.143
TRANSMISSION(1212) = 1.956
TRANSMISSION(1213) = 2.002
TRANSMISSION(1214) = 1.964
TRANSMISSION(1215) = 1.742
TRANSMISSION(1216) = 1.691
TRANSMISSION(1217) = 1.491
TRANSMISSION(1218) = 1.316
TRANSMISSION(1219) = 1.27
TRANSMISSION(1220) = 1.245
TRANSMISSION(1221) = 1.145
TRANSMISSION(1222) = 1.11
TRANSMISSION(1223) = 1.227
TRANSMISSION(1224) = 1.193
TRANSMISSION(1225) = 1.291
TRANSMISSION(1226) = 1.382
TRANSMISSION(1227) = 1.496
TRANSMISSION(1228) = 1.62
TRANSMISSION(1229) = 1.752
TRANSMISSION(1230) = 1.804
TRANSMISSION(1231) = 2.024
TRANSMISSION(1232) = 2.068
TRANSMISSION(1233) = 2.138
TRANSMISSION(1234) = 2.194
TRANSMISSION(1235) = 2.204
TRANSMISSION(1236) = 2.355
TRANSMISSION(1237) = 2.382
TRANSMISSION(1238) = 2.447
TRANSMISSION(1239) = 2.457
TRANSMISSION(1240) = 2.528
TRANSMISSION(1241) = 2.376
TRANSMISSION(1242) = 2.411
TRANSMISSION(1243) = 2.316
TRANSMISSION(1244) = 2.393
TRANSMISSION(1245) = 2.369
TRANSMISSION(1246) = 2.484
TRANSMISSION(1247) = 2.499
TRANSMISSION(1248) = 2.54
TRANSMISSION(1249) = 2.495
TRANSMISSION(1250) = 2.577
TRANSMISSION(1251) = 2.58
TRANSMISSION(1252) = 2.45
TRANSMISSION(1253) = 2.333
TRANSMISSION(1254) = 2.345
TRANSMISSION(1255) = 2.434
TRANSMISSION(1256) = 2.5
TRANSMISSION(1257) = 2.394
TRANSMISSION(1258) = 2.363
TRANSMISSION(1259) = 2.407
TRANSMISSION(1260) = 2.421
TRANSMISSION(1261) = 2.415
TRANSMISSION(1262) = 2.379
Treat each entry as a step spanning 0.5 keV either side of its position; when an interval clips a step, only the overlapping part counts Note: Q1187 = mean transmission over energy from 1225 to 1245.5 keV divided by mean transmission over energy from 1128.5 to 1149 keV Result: 0.85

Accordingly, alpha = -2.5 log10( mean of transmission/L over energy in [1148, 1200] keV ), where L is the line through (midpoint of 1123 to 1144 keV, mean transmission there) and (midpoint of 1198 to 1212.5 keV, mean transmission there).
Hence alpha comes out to 0.11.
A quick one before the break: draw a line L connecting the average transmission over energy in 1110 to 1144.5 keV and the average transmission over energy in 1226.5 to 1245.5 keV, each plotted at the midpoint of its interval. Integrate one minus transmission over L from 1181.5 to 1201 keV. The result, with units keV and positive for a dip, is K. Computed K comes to 2.42 keV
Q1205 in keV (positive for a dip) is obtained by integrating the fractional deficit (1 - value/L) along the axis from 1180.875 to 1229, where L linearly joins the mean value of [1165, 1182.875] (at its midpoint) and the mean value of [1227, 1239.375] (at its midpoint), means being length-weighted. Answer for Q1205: 3.9 keV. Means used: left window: 1.94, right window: 2.09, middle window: 1.85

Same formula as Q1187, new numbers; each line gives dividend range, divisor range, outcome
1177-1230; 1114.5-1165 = 0.77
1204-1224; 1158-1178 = 0.88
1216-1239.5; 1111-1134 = 0.66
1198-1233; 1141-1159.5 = 0.77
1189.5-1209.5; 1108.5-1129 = 0.80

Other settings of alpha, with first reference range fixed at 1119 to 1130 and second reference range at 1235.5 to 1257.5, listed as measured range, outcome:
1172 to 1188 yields 0.284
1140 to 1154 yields 0.103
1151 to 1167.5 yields 0.226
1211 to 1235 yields 0.448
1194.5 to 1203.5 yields 0.233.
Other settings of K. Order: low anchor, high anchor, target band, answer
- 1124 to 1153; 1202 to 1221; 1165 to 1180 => 1.7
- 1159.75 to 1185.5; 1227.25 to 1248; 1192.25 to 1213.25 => 0.0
